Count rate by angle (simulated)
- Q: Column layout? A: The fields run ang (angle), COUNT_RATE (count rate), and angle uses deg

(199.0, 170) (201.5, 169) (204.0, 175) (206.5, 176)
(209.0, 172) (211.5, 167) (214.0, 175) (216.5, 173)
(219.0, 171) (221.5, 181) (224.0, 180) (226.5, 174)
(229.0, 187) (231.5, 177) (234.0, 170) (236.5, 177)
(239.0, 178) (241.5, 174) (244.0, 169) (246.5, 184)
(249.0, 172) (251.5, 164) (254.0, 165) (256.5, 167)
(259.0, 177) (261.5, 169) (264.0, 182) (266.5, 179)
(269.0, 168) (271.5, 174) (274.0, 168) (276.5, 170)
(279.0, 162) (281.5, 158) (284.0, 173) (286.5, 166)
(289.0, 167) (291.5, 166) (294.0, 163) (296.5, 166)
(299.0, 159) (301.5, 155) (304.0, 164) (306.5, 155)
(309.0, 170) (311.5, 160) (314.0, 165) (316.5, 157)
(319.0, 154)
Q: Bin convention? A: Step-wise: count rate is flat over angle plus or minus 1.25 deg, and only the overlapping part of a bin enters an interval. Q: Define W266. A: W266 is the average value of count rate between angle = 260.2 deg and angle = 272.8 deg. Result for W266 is 174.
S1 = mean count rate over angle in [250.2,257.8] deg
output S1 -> 165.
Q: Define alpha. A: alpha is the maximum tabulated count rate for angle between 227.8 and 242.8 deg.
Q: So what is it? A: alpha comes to 187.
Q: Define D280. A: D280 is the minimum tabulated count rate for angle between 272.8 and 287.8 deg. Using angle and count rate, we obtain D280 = 158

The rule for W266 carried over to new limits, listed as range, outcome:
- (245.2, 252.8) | 173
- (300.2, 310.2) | 161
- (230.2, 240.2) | 176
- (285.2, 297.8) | 166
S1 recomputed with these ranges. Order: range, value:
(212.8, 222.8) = 175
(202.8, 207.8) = 175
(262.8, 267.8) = 180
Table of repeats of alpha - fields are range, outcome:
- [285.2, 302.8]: 167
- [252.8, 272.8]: 182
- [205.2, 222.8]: 181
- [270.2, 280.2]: 174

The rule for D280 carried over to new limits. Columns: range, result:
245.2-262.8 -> 164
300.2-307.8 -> 155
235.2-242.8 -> 174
